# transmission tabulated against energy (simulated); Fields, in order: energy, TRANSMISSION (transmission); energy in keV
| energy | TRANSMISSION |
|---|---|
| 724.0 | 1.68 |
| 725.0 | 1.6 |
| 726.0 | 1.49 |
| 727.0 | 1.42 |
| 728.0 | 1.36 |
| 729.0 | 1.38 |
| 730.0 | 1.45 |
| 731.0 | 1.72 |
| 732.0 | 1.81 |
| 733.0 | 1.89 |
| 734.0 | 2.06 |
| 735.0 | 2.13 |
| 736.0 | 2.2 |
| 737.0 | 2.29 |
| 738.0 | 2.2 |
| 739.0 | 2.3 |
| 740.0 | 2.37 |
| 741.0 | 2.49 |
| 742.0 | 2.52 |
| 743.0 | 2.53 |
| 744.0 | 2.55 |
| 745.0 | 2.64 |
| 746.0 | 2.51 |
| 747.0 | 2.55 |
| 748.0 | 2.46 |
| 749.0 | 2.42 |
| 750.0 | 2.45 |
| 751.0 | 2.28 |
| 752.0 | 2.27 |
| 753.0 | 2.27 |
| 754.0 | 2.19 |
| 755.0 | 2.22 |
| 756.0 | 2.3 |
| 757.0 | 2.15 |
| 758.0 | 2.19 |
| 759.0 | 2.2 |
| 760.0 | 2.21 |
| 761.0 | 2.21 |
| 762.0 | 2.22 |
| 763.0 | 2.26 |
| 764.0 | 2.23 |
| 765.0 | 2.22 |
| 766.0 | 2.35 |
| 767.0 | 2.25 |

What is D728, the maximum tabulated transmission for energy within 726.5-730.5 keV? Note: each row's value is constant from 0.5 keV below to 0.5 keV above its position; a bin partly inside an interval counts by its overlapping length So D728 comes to 1.45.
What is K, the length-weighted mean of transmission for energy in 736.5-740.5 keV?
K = 2.29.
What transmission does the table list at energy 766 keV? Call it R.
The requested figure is 2.35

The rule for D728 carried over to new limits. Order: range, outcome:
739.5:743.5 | 2.53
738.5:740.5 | 2.37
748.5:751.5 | 2.45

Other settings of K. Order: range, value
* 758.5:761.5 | 2.21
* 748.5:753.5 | 2.34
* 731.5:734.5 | 1.92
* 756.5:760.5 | 2.19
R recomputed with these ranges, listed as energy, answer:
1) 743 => 2.53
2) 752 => 2.27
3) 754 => 2.19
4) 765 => 2.22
